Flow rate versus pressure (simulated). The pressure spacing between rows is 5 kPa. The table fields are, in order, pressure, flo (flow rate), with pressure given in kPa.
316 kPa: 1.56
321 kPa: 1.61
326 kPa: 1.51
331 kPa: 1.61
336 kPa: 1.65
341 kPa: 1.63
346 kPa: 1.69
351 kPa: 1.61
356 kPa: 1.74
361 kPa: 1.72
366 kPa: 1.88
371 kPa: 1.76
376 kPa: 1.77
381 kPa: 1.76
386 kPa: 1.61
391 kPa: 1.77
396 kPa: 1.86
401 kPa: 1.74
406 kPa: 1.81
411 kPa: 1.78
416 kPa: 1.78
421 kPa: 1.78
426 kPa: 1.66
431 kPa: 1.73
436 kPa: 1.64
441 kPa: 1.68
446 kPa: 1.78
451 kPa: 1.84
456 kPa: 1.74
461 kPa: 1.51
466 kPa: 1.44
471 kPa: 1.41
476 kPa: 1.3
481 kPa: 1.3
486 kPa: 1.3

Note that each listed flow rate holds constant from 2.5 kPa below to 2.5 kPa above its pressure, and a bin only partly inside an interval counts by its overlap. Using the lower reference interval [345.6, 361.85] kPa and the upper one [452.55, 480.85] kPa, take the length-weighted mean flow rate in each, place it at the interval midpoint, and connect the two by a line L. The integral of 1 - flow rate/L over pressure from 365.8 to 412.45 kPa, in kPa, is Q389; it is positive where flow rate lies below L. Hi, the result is -4.3 kPa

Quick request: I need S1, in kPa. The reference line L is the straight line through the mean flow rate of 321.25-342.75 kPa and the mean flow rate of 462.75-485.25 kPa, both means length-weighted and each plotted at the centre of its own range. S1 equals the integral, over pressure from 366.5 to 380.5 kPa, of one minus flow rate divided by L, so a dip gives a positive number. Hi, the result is -2.3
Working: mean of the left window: 1.6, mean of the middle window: 1.78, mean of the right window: 1.36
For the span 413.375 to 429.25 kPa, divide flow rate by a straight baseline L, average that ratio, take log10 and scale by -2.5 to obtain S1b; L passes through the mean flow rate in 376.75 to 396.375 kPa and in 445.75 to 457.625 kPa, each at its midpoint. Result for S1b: 0.02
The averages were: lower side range 1.74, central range 1.74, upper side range 1.79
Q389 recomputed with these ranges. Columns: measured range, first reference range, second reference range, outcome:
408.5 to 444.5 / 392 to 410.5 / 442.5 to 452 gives 1.4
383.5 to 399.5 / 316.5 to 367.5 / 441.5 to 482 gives -1.3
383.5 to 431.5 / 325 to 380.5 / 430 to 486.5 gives -3.8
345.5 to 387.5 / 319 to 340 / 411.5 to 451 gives -2.2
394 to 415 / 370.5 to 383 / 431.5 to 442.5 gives -0.9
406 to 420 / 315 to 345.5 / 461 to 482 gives -2.9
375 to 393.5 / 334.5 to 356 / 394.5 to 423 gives 0.1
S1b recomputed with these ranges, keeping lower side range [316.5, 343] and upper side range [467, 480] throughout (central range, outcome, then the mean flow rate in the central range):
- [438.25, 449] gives -0.23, 1.73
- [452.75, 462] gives -0.20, 1.66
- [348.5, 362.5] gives -0.09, 1.69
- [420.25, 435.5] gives -0.19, 1.71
